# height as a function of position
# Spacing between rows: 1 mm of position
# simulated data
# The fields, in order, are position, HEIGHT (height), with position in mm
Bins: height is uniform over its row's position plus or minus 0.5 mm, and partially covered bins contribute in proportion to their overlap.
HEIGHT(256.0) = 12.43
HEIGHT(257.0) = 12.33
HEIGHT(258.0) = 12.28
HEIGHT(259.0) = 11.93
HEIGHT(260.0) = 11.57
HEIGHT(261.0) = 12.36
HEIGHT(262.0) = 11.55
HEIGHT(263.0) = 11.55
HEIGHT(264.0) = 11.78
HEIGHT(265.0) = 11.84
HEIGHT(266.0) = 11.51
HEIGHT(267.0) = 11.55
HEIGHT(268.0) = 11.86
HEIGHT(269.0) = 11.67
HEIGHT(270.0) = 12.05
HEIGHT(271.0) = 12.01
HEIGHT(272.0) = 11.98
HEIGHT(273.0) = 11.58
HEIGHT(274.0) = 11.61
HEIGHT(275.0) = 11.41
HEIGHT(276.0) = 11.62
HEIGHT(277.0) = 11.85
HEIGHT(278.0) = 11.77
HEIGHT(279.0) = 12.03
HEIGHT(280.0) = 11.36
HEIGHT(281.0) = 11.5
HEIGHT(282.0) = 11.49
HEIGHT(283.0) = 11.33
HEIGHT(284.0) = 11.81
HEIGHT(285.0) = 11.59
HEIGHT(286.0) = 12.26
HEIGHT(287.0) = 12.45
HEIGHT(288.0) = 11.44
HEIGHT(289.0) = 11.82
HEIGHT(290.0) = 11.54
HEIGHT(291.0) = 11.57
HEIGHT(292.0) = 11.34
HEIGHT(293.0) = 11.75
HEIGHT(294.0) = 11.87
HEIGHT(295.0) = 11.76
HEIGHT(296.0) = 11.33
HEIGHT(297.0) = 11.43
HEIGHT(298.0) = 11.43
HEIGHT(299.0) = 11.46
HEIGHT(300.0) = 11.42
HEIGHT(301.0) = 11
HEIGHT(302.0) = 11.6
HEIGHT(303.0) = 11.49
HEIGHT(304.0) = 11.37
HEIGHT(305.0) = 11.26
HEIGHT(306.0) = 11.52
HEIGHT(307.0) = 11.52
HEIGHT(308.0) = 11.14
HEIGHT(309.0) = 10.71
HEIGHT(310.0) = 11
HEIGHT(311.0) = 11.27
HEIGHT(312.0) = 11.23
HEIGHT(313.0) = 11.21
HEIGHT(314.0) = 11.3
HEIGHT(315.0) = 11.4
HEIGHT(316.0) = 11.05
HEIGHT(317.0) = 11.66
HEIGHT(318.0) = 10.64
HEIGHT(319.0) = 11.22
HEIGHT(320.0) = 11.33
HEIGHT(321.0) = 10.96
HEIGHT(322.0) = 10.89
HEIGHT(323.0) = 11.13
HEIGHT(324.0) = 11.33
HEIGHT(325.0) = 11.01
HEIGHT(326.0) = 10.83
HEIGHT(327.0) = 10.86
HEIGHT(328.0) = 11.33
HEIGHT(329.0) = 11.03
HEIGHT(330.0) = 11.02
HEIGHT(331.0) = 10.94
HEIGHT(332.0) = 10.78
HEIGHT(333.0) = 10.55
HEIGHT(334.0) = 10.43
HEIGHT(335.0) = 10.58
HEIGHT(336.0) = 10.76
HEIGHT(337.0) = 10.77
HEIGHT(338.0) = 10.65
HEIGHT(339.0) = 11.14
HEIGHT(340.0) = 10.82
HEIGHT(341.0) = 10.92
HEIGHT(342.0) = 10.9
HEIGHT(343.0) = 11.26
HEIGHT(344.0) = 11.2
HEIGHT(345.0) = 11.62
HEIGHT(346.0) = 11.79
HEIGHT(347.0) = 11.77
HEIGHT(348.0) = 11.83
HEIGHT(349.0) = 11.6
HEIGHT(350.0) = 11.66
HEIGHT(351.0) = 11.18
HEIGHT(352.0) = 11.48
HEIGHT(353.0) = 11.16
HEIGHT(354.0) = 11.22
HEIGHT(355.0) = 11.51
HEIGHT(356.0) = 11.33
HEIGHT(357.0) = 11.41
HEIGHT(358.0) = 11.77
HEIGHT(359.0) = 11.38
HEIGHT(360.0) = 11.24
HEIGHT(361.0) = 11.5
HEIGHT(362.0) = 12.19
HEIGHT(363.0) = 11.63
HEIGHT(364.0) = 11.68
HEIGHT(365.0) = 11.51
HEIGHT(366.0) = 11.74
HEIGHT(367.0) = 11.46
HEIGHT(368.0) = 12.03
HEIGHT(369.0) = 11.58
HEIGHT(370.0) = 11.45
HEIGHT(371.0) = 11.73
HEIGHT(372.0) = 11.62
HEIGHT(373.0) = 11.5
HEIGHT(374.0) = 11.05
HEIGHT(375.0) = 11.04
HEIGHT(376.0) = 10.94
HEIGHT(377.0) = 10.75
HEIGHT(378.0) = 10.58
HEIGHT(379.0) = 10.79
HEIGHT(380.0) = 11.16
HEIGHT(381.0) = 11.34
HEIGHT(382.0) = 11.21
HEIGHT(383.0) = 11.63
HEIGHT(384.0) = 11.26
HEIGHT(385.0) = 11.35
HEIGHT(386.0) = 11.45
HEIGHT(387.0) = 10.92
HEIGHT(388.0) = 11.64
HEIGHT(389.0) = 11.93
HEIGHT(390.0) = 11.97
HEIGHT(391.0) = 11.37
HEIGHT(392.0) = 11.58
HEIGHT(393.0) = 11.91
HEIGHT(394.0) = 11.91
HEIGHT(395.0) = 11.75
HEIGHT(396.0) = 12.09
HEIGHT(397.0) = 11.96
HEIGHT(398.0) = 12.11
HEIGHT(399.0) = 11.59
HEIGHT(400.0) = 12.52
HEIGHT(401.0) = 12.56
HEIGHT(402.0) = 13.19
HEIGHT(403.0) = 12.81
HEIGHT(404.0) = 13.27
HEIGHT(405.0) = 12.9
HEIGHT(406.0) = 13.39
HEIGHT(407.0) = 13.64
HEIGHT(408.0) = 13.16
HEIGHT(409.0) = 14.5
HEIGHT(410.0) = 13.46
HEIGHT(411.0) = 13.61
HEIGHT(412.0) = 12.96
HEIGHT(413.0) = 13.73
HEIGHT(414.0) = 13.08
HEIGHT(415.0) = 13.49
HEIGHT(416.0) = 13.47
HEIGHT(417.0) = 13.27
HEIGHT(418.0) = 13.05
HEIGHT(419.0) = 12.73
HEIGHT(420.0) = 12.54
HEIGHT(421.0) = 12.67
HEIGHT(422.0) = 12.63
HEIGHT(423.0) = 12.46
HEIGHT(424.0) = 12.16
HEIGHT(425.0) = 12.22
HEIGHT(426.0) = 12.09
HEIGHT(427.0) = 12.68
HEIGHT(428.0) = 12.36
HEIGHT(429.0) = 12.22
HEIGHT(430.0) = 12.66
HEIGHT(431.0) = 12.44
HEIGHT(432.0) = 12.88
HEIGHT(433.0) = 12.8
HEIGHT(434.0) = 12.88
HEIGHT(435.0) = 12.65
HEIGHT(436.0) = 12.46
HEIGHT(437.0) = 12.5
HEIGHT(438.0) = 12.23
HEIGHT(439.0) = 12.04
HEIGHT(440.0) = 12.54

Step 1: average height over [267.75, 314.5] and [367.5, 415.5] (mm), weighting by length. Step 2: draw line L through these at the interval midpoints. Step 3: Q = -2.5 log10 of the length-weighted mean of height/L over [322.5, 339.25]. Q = 0.084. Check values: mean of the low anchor 11.6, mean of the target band 10.9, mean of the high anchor 12.1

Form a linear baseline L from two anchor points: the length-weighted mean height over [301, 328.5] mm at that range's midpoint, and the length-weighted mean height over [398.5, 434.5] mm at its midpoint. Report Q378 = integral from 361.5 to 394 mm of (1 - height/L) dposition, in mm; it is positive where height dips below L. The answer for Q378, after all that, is 2.1 mm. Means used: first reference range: 11.2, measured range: 11.4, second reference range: 12.9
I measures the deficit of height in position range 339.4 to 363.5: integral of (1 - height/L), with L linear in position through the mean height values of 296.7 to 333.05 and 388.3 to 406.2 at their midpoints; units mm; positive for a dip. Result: 0.5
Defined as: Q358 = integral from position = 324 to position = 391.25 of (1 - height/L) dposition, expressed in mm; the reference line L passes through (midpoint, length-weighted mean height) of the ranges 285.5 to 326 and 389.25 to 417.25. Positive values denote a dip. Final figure 4.6 mm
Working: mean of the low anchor 11.4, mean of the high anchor 12.7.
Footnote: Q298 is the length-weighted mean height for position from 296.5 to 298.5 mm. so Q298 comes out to 11.4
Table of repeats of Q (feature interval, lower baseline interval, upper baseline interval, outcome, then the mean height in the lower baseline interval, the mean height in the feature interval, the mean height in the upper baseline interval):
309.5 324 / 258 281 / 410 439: 0.08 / 11.8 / 11.2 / 12.7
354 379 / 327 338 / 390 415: 0.03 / 10.8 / 11.4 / 12.7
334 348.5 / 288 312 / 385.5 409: 0.06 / 11.4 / 11.1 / 12.3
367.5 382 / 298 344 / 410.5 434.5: 0.07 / 11.1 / 11.3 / 12.8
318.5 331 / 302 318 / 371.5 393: 0.02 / 11.3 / 11.1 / 11.3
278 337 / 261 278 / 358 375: 0.04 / 11.7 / 11.3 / 11.6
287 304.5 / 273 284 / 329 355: -0.01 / 11.6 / 11.5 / 11.1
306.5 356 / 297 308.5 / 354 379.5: 0.03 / 11.4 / 11.1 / 11.4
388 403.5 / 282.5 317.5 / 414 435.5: 0.03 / 11.5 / 12.1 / 12.7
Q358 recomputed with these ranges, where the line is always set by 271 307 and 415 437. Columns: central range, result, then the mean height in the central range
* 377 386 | 0.8 mm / 11.2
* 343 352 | 0.4 mm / 11.6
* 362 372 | 0.4 mm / 11.7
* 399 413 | -0.8 mm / 13.2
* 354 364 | 0.5 mm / 11.5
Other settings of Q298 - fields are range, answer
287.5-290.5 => 11.6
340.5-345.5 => 11.2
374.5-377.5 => 10.9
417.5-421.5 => 12.7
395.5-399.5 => 11.9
